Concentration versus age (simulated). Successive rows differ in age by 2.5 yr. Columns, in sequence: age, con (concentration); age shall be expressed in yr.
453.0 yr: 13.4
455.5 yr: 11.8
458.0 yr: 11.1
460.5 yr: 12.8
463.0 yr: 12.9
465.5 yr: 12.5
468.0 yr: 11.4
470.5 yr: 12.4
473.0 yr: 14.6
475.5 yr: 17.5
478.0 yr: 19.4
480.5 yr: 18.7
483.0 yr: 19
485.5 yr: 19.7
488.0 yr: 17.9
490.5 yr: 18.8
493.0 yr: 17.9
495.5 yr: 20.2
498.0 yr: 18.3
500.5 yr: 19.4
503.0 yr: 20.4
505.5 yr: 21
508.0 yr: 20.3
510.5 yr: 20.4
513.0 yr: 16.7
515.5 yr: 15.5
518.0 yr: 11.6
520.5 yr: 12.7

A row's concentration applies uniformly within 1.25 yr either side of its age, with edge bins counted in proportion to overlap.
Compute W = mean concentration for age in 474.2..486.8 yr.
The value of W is 18.8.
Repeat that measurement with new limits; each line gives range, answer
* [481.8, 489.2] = 18.9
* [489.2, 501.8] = 18.9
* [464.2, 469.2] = 12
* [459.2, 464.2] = 12.8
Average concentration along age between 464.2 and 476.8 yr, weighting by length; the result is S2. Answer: 13.7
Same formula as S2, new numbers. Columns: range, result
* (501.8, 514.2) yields 19.8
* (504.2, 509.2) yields 20.7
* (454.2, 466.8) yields 12.2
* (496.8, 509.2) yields 19.9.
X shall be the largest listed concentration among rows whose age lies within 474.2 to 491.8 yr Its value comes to 19.7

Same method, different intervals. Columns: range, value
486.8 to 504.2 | 20.4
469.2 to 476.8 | 17.5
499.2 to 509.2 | 21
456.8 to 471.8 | 12.9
